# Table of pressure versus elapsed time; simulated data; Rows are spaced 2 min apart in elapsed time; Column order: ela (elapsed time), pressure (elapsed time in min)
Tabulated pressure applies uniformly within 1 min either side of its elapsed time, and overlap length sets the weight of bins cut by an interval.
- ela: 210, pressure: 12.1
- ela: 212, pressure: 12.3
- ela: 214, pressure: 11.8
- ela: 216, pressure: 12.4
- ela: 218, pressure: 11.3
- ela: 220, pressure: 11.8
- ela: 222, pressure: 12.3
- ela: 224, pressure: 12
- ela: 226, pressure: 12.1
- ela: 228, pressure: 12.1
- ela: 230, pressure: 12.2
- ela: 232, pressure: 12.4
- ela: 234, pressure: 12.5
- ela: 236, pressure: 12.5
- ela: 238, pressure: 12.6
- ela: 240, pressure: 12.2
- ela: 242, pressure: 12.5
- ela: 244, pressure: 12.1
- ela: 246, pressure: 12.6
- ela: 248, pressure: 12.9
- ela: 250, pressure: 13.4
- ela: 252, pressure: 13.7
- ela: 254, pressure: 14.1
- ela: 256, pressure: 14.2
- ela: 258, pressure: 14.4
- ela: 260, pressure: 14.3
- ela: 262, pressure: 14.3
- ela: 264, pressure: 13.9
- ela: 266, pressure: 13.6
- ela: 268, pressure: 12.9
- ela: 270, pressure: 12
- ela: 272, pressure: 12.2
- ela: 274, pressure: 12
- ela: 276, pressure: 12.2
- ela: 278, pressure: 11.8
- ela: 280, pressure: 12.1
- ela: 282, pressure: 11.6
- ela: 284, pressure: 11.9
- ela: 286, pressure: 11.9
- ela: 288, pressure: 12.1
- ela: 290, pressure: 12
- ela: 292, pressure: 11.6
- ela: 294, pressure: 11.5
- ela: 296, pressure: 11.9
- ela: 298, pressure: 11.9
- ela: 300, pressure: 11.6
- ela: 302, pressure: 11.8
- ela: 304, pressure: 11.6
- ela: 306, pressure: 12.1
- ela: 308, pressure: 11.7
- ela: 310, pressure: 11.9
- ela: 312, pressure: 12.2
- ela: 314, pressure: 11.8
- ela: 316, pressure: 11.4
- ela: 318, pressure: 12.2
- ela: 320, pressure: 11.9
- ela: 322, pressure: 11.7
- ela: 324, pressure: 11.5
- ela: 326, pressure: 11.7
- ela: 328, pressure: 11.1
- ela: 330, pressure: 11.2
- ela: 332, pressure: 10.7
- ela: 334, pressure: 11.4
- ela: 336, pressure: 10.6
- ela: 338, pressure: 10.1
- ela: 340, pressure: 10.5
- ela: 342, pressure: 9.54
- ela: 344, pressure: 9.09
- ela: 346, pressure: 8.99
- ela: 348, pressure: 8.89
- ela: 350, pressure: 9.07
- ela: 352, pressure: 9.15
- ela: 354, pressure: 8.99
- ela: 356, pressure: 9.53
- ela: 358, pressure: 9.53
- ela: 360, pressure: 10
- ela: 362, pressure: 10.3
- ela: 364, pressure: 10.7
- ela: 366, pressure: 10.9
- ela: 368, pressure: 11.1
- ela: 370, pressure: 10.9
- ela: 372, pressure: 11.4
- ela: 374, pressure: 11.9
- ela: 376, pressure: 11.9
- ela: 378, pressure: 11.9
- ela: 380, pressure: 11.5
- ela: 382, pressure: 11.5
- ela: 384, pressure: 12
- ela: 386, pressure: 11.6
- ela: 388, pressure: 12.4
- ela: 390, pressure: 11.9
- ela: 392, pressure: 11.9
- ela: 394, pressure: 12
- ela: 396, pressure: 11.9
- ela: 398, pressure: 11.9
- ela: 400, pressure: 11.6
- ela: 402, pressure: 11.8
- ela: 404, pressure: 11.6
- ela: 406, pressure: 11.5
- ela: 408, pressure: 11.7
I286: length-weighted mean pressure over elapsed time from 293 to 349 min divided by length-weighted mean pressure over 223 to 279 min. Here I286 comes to 0.9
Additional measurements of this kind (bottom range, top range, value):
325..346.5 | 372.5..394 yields 1.13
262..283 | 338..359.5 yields 0.75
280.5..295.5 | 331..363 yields 0.83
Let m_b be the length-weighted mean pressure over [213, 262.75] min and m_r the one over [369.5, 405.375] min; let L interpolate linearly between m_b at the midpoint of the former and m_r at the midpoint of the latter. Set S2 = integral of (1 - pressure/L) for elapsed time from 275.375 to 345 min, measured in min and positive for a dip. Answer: 4.5 min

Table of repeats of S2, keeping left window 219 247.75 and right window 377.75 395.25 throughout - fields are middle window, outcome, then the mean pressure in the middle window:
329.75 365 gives 6.2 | 9.88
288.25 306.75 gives 0.5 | 11.8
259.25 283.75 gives -1.0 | 12.7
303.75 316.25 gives 0.2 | 11.9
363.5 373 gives 0.7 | 11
